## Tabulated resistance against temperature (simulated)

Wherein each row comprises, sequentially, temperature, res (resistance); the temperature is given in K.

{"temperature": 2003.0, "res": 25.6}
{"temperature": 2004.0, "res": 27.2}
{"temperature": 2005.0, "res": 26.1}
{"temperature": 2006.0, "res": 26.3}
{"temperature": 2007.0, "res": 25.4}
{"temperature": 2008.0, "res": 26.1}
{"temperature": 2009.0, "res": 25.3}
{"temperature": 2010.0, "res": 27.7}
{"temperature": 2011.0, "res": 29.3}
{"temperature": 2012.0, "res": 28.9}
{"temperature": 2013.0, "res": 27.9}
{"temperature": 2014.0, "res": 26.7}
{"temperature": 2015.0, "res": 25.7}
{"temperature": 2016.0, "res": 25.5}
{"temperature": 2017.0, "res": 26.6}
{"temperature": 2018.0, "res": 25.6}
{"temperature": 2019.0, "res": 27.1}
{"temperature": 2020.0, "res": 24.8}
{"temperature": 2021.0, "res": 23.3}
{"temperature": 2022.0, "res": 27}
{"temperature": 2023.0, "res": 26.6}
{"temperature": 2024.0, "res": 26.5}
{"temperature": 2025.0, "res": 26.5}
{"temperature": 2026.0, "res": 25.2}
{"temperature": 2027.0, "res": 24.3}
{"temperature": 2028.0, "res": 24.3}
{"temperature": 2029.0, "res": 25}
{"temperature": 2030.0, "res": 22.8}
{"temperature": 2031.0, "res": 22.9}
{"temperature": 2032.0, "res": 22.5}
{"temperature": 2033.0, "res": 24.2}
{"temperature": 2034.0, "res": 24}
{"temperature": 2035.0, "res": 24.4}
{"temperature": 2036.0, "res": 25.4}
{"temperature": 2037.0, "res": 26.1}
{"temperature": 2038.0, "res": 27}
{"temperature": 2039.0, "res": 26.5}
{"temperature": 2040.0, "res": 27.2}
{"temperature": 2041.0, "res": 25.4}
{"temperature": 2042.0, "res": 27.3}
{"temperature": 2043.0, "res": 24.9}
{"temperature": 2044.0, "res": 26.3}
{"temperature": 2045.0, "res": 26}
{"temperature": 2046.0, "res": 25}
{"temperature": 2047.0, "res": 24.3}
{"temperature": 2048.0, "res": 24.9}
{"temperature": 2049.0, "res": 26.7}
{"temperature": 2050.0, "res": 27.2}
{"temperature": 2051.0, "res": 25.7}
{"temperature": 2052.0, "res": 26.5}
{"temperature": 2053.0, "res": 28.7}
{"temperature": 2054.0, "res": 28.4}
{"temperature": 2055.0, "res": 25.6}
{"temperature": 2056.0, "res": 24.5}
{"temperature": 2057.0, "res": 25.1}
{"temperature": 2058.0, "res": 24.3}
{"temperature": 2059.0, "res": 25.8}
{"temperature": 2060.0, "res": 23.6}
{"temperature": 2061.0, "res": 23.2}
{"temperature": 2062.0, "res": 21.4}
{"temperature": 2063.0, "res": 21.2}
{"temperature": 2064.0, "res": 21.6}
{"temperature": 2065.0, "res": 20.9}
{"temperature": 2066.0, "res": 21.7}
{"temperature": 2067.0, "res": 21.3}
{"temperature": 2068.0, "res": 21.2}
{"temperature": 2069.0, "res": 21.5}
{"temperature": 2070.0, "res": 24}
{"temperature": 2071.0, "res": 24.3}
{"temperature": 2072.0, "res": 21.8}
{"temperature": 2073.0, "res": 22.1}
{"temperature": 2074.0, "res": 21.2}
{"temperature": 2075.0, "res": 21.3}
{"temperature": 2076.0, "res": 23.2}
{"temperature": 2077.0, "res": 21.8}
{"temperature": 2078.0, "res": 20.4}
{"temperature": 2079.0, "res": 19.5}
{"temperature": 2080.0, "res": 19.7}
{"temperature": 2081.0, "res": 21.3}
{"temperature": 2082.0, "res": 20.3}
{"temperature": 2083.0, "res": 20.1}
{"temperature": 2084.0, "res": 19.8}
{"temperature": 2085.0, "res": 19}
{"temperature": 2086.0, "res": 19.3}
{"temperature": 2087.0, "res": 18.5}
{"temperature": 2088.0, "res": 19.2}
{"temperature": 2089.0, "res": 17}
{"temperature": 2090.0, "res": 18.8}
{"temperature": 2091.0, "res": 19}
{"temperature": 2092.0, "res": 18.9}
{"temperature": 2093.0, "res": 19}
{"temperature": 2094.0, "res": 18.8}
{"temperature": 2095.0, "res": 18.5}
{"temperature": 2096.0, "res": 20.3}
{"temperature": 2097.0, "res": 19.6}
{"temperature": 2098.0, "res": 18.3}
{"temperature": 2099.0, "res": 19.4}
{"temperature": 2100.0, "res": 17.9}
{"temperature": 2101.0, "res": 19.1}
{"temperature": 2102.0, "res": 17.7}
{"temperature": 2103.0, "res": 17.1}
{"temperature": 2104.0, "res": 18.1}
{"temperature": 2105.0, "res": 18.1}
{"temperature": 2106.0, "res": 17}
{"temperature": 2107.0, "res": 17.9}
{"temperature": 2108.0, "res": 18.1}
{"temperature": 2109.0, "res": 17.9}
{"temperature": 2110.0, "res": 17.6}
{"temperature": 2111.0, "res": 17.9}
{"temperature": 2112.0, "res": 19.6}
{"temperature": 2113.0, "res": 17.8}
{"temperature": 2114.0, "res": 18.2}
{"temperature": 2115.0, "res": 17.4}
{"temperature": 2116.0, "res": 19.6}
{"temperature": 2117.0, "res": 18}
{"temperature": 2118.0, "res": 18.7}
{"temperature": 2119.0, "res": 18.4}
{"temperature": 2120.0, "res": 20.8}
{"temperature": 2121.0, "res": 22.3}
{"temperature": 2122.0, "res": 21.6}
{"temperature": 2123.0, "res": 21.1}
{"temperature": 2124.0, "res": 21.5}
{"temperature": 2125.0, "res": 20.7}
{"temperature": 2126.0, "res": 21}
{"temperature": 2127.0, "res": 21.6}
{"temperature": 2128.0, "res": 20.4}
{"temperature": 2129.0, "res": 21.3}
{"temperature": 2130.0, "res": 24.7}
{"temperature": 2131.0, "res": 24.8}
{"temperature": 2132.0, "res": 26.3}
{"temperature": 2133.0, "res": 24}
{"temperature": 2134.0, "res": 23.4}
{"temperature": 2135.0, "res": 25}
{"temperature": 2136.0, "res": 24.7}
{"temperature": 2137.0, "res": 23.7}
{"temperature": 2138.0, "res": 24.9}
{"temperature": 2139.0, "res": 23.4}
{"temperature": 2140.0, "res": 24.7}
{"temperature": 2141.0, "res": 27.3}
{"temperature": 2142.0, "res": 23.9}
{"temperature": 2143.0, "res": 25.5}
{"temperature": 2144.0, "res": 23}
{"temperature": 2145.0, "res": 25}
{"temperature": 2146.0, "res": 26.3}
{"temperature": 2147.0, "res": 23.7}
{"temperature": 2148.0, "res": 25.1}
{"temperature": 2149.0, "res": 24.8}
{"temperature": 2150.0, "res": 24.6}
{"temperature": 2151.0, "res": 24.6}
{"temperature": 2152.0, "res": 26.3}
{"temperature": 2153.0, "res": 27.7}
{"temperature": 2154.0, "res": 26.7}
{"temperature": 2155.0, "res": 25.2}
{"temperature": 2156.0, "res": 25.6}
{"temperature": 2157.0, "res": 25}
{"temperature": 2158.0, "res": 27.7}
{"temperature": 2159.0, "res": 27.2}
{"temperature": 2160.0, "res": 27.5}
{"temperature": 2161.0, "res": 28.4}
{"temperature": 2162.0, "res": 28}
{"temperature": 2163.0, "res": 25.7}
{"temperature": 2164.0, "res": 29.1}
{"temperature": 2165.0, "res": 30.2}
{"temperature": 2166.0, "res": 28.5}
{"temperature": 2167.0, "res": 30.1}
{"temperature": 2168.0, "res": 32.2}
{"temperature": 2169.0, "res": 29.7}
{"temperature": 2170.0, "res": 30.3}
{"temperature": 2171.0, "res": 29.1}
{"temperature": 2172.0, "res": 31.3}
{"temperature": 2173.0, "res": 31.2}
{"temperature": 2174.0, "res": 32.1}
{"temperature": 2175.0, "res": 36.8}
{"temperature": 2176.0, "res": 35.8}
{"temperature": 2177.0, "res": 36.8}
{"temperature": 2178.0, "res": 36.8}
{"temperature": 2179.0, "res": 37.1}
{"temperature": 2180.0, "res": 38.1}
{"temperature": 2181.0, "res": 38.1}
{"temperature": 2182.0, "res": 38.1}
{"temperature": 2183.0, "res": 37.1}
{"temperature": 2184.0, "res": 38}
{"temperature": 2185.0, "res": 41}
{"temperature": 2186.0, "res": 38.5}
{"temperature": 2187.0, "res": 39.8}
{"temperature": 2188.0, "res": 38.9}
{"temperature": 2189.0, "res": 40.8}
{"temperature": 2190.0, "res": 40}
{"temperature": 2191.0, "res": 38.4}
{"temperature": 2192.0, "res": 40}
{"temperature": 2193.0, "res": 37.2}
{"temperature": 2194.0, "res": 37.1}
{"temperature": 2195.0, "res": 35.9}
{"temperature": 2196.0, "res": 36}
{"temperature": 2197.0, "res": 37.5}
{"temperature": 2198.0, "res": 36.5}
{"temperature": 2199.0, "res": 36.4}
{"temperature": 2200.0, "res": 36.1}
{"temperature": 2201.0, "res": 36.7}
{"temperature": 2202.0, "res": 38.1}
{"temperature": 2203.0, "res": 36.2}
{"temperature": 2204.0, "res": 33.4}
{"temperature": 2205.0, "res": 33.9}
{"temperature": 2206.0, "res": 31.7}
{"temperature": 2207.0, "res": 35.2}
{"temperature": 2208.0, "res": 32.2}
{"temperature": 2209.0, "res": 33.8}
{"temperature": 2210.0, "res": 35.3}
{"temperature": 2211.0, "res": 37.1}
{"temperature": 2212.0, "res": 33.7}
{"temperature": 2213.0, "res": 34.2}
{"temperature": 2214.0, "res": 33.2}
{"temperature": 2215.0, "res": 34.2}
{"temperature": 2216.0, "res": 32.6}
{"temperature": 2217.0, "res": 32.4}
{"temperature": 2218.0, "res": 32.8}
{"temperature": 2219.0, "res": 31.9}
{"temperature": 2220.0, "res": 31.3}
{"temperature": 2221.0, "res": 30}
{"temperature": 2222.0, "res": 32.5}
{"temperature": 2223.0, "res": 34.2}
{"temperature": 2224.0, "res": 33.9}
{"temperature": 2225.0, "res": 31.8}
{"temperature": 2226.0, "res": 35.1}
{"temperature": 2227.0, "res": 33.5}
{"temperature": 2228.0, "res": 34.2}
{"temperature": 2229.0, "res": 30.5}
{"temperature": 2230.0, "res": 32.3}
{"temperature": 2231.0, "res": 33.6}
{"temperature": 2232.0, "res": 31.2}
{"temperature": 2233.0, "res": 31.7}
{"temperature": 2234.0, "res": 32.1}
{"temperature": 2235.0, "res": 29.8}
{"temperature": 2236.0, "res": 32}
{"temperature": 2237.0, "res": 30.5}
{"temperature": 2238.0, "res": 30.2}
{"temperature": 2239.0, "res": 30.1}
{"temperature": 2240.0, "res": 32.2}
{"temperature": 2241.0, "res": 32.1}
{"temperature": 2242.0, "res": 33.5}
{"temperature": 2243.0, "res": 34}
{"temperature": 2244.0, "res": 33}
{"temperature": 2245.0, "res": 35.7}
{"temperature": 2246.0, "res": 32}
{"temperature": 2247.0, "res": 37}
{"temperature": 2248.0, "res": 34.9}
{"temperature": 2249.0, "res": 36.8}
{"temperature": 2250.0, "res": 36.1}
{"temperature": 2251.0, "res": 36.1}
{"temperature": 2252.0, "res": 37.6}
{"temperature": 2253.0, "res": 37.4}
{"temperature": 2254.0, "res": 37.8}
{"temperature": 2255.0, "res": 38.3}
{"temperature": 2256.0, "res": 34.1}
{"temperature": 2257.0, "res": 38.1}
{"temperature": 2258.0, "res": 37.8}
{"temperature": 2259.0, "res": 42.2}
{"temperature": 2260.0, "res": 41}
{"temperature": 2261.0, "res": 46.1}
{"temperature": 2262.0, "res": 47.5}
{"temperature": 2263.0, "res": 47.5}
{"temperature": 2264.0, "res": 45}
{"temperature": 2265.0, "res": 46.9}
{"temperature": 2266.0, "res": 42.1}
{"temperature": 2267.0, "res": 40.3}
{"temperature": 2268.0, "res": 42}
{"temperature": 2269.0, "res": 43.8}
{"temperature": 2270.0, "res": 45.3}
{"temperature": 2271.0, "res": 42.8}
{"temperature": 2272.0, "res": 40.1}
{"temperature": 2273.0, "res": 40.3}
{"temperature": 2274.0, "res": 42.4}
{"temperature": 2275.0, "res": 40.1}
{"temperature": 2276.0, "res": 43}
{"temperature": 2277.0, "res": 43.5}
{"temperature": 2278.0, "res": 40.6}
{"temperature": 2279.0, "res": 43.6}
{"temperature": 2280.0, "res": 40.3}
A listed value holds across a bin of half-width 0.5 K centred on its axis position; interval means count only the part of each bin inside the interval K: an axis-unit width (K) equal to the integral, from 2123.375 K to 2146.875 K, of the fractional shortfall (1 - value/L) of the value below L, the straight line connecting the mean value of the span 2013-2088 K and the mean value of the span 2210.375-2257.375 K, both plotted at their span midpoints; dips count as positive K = 3.8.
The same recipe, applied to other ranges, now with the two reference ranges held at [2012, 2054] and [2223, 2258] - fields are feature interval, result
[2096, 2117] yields 7.6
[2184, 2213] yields -4.0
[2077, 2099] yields 6.7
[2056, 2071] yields 2.3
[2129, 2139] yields 1.8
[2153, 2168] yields 1.5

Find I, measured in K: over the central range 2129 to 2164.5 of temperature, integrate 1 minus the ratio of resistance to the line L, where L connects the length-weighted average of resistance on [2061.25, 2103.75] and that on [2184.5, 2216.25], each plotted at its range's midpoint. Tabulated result 4.3 K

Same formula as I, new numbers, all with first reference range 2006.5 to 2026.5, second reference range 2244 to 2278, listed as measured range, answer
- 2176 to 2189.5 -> -0.94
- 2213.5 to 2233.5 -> 2.87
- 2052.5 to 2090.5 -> 9.71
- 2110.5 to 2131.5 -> 7.78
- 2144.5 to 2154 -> 2.38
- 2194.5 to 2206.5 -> 0.36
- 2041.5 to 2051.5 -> 0.80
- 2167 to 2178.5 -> 0.80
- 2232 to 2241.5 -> 1.88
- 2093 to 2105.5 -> 5.02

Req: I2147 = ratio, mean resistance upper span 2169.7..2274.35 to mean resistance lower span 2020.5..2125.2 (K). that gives 1.6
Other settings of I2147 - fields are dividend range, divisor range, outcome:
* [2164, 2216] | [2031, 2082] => 1.48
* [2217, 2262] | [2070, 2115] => 1.78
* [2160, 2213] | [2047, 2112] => 1.65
